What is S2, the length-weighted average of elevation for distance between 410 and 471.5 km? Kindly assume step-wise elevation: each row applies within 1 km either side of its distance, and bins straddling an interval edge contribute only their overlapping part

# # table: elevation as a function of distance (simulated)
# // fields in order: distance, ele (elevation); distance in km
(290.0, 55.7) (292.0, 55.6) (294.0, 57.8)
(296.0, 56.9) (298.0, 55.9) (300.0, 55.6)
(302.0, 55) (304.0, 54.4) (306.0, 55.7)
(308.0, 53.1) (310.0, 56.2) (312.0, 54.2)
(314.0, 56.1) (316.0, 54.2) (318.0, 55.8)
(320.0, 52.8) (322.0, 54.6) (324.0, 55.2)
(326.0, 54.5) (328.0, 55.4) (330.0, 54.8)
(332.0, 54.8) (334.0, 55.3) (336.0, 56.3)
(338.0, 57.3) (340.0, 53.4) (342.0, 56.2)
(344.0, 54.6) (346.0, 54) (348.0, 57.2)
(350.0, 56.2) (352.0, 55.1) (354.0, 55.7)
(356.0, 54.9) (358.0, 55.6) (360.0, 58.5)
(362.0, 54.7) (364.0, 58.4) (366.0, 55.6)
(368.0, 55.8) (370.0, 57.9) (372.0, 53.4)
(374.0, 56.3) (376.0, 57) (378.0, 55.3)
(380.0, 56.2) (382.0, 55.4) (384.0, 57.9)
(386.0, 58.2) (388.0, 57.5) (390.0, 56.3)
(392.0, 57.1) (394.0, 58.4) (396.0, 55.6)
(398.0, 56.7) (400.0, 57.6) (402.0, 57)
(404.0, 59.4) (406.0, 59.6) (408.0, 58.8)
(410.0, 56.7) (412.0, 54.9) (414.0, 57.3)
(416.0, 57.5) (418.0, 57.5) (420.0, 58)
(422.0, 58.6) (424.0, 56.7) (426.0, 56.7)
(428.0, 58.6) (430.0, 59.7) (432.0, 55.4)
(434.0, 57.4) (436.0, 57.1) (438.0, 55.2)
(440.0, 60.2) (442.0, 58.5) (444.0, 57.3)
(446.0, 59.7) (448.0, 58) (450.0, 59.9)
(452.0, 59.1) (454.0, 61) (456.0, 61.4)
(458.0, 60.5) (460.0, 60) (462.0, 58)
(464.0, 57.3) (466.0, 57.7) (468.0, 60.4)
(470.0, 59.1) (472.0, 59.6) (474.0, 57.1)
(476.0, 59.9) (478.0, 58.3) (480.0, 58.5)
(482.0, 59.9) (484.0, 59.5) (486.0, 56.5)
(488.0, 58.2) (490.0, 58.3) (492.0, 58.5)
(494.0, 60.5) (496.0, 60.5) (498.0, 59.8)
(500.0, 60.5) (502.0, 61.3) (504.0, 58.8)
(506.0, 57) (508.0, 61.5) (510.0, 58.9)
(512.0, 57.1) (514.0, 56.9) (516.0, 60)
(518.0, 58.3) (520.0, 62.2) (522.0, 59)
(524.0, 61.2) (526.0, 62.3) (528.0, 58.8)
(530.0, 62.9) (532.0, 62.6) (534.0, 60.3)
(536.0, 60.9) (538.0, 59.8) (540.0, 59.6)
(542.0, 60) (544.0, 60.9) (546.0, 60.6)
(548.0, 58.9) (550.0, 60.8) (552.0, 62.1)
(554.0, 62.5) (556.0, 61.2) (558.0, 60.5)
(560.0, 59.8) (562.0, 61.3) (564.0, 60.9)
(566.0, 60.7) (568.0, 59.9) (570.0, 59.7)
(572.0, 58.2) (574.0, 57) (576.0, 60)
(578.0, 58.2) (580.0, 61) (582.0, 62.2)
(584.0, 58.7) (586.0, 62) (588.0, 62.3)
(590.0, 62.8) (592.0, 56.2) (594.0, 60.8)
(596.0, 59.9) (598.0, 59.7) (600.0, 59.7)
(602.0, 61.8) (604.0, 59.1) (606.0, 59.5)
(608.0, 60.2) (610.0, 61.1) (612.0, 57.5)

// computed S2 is 58.3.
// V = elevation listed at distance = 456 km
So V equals 61.4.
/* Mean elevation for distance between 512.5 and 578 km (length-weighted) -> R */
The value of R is 60.2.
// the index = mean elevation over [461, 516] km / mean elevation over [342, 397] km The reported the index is 1.05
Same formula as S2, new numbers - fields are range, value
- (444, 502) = 59.2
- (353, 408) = 56.8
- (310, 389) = 55.7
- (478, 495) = 58.7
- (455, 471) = 59.3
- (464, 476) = 58.8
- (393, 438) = 57.5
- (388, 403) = 57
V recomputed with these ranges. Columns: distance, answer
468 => 60.4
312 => 54.2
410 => 56.7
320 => 52.8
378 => 55.3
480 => 58.5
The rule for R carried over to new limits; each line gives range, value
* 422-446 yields 57.7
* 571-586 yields 59.5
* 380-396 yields 57.1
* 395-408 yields 57.7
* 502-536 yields 59.9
